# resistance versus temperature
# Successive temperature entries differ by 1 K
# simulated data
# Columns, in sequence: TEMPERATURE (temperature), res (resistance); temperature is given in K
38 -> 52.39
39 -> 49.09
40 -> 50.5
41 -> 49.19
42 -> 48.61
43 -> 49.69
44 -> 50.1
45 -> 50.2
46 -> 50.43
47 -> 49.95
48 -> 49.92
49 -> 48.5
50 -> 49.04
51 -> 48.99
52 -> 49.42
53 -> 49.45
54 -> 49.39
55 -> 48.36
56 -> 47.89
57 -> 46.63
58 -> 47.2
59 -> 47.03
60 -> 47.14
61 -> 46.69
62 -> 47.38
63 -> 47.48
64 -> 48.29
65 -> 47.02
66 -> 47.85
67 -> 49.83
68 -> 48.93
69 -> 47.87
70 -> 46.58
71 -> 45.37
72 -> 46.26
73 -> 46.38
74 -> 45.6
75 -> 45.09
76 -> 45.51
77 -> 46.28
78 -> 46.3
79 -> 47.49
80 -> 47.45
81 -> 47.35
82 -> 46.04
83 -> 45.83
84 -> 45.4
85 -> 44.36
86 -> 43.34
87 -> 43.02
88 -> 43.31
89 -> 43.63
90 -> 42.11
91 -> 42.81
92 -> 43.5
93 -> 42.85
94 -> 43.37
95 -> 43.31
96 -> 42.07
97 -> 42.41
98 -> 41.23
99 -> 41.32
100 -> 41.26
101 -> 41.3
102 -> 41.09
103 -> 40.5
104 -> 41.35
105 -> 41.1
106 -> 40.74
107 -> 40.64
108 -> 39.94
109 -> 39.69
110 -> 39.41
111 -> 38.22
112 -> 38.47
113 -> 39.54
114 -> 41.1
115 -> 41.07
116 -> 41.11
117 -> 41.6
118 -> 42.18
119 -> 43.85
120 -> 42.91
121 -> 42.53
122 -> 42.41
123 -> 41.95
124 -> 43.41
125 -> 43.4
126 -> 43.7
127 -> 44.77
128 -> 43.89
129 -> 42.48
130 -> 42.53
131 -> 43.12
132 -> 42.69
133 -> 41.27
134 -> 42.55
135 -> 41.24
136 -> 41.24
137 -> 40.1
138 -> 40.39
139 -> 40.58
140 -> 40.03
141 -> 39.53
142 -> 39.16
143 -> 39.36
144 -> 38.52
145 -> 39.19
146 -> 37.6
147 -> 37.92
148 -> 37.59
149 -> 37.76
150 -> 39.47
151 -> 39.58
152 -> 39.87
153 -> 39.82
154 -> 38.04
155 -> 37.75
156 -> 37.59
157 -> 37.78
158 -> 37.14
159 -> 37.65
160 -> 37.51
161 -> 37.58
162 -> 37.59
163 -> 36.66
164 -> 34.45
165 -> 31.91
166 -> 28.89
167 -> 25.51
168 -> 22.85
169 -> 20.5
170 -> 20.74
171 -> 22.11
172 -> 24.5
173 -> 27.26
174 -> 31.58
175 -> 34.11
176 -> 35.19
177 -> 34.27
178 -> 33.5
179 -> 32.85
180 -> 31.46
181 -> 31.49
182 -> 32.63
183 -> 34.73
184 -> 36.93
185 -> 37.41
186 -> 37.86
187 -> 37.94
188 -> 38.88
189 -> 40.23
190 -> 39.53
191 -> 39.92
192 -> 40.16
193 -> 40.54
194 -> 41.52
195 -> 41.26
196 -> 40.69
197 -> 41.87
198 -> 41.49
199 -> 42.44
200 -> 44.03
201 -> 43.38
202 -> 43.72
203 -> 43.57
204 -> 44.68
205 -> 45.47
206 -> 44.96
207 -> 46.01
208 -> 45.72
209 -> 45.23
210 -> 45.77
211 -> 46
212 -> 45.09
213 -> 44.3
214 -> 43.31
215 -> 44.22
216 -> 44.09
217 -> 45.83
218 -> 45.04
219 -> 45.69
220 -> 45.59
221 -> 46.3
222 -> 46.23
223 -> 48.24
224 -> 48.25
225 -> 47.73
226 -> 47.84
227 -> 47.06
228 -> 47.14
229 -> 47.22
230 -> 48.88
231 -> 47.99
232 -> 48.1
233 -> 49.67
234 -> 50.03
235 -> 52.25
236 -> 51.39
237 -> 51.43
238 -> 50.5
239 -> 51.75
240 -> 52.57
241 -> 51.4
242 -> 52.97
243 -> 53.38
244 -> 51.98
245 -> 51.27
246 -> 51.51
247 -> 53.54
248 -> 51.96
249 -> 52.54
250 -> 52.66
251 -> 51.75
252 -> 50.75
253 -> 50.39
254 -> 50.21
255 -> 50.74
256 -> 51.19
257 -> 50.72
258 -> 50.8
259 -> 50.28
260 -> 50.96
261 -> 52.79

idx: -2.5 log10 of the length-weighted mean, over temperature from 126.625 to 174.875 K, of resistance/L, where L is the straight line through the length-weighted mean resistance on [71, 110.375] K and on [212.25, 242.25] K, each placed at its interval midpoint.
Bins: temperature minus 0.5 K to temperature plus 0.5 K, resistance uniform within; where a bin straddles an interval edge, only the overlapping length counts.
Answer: 0.23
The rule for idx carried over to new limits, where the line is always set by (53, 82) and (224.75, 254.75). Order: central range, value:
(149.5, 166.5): 0.30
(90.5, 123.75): 0.16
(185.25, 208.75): 0.18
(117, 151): 0.18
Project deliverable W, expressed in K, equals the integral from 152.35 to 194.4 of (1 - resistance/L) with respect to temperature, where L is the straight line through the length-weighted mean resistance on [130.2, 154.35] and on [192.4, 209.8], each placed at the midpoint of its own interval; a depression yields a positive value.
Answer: 7.6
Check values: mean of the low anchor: 39.9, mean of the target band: 34.2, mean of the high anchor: 43.4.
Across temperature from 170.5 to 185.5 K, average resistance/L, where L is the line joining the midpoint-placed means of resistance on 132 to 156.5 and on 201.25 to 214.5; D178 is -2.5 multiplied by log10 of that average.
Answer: 0.31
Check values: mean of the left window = 39.5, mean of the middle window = 32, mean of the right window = 44.9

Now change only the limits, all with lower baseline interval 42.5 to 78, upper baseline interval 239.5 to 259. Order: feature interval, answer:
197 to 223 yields 0.14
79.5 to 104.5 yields 0.13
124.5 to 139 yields 0.17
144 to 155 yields 0.27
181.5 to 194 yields 0.30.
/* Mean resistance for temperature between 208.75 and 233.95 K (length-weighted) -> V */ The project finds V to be 46.5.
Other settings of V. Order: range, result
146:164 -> 38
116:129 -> 43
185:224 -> 43.3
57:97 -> 45.7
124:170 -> 38.1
